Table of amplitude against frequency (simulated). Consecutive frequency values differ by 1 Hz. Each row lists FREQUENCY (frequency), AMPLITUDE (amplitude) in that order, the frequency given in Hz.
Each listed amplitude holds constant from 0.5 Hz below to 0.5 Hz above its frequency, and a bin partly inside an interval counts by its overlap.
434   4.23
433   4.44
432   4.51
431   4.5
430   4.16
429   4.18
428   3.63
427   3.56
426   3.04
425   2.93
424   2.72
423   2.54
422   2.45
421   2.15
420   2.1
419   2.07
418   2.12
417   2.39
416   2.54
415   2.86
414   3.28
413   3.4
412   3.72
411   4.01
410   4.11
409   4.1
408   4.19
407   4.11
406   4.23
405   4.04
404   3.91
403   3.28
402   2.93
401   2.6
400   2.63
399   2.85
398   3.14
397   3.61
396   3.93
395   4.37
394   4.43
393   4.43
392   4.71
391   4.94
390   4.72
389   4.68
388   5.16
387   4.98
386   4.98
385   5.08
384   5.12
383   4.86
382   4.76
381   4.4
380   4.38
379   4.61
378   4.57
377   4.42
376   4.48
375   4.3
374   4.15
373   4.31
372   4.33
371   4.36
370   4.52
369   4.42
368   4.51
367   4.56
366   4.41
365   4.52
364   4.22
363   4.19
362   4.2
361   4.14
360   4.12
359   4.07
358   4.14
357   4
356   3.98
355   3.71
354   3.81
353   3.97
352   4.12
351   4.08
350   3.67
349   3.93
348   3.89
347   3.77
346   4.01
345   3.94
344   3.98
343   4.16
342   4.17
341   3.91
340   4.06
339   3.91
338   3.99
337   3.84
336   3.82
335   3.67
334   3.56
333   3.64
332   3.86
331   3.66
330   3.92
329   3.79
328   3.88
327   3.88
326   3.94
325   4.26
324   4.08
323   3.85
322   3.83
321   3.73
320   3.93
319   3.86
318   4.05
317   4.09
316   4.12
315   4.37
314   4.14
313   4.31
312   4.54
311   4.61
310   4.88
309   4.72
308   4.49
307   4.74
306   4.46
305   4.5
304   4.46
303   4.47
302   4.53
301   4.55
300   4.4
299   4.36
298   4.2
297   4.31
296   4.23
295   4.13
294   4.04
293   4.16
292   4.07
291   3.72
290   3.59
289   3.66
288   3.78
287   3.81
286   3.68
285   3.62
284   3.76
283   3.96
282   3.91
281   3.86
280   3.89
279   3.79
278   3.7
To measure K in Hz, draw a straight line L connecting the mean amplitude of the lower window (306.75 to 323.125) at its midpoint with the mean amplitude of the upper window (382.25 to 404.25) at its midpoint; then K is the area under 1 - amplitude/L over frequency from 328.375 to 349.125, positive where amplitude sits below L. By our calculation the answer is 1.7 Hz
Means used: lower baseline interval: 4.25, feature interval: 3.88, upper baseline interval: 4.16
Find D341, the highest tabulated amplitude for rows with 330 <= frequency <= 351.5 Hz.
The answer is 4.17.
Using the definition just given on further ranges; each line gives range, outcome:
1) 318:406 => 5.16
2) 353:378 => 4.57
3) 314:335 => 4.37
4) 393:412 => 4.43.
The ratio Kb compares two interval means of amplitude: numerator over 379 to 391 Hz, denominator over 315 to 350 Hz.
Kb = 1.2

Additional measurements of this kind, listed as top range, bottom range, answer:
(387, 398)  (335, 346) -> 1.12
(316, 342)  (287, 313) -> 0.91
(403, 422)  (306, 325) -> 0.77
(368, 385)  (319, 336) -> 1.18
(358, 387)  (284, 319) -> 1.06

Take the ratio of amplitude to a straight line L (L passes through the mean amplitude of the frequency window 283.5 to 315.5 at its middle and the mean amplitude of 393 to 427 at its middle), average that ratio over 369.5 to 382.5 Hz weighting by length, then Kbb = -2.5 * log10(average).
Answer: -0.24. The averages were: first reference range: 4.23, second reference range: 3.26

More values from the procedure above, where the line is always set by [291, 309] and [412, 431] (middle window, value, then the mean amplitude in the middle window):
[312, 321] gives 0.01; 4.11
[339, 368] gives -0.09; 4.07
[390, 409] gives -0.19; 3.83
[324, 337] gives 0.05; 3.83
